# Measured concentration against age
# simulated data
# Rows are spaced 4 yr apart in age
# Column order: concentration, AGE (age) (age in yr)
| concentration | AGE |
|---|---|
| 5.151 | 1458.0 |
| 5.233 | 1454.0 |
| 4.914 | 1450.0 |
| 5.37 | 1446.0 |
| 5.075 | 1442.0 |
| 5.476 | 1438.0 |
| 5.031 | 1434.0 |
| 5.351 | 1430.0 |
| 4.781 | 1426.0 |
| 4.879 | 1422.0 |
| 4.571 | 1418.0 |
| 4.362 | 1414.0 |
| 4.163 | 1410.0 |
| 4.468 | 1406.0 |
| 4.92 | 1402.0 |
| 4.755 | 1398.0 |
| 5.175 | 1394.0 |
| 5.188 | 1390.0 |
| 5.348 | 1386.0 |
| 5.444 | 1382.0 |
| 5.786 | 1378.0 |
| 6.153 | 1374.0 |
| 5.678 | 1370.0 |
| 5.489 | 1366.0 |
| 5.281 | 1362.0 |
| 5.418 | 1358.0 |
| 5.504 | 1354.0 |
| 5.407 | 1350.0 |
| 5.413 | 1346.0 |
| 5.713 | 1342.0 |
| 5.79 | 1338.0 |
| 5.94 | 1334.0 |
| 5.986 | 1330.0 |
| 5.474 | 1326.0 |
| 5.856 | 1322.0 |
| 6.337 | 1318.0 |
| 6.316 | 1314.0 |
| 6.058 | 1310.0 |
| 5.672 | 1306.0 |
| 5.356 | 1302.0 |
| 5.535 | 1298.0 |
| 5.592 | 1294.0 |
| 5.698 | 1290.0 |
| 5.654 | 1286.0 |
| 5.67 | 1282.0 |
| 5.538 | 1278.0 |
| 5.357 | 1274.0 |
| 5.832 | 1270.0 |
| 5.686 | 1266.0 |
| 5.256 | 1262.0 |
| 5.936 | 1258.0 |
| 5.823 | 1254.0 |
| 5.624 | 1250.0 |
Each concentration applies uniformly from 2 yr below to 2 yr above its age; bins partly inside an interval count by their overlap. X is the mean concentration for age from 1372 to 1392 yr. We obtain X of 5.58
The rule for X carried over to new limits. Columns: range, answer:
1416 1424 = 4.72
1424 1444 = 5.14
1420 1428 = 4.83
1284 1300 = 5.62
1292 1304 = 5.49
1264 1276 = 5.62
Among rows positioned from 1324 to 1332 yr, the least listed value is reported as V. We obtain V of 5.474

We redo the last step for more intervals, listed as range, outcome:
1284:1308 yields 5.356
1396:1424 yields 4.163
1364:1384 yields 5.444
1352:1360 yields 5.418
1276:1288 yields 5.538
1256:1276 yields 5.256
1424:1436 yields 4.781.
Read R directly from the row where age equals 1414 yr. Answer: 4.362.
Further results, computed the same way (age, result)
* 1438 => 5.476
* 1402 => 4.92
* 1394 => 5.175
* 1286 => 5.654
